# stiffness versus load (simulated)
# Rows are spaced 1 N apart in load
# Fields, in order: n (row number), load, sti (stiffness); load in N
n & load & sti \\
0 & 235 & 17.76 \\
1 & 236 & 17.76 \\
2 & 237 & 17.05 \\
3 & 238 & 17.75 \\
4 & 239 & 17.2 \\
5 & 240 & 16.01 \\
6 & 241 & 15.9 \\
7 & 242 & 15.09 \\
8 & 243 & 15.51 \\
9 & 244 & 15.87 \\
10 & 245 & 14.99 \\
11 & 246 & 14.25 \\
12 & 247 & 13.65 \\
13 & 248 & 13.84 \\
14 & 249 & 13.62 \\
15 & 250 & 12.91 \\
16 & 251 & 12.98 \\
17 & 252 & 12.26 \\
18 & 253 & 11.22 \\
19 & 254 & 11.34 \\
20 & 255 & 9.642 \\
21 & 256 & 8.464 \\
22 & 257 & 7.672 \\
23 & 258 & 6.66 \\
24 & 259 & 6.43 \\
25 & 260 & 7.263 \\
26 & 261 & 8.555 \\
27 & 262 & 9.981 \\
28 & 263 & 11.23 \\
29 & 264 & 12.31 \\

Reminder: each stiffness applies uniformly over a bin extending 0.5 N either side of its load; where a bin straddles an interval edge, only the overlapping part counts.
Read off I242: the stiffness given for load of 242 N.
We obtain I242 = 15.09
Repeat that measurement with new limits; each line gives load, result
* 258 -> 6.66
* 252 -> 12.26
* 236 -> 17.76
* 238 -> 17.75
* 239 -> 17.2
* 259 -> 6.43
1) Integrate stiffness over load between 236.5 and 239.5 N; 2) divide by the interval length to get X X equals 17.3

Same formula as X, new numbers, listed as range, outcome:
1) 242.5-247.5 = 14.9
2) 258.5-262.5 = 8.06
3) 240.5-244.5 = 15.6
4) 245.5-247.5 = 13.9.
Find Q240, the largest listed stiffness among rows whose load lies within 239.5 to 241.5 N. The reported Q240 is 16.01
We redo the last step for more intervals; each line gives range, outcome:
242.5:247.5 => 15.87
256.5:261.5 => 8.555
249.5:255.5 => 12.98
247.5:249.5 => 13.84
